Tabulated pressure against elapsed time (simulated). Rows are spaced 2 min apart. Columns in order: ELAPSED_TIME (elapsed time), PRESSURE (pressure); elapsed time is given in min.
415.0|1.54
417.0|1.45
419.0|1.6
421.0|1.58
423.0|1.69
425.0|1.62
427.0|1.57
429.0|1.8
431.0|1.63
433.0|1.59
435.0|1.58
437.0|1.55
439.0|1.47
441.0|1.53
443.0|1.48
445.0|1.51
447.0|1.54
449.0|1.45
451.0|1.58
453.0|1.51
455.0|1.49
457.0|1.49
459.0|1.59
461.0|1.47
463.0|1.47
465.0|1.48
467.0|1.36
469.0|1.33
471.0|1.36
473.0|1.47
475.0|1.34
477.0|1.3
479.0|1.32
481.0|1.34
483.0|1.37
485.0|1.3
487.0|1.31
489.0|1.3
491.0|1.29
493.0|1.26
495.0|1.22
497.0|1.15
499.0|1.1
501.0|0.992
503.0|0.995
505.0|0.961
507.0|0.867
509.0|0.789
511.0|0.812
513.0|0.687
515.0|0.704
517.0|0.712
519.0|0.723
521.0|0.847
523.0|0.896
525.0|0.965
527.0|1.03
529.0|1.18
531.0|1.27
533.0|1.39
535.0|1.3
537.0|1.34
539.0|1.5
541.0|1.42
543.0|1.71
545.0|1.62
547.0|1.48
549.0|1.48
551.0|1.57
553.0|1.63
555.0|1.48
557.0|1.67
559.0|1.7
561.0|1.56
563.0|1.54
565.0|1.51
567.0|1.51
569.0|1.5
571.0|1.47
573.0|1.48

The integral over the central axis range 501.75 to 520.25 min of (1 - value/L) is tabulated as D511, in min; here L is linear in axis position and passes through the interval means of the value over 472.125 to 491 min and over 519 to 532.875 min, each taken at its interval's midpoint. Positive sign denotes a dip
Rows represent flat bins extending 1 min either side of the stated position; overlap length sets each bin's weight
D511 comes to 5.34 min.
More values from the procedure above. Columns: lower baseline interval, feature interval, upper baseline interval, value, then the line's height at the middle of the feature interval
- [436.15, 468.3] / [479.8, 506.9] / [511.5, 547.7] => 2.6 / 1.31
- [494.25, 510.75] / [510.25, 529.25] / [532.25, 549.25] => 5.8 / 1.21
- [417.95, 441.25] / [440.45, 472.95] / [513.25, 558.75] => 0.9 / 1.52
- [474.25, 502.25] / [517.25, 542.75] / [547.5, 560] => 5.4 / 1.46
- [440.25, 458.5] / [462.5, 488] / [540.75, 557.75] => 2.7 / 1.53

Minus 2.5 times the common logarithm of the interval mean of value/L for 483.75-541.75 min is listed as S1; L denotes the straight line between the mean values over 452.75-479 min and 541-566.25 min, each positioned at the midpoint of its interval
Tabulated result 0.36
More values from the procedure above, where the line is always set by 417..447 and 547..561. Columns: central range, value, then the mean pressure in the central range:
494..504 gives 0.40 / 1.09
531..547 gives 0.09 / 1.46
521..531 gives 0.47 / 1.03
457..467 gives 0.07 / 1.49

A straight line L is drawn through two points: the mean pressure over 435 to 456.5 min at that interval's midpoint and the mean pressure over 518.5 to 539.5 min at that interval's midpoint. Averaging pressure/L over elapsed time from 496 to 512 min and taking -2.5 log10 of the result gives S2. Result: 0.29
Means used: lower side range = 1.51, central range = 0.958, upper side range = 1.13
